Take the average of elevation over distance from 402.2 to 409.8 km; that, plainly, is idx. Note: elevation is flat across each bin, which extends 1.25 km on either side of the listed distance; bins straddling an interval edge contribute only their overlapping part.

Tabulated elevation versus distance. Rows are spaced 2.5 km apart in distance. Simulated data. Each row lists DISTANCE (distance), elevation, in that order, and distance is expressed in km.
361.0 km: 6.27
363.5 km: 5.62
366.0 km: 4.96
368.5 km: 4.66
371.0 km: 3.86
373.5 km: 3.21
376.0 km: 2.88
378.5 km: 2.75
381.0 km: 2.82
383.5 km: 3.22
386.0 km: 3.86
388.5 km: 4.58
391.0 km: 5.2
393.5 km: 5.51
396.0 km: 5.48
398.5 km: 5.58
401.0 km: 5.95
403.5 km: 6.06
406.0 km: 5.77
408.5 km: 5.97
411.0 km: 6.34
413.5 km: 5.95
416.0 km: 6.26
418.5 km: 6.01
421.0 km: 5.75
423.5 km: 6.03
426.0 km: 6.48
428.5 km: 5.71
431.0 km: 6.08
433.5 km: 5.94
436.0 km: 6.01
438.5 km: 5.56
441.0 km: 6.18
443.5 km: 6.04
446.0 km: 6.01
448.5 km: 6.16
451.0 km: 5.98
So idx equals 5.94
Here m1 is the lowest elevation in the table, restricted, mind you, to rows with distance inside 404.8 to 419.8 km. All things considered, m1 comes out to 5.77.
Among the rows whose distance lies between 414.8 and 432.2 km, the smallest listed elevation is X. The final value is 5.71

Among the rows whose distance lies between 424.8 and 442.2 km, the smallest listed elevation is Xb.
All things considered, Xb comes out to 5.56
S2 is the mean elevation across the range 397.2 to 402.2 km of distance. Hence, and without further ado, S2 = 5.76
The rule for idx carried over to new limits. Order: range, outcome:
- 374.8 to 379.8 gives 2.81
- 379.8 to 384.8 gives 3.03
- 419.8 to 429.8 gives 5.99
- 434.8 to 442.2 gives 5.91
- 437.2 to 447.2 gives 5.95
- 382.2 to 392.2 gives 4.2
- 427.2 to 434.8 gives 5.91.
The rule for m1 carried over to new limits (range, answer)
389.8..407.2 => 5.2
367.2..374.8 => 3.21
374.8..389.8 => 2.75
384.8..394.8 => 3.86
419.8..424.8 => 5.75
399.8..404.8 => 5.95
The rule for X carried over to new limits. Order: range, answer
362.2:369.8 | 4.66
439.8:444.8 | 6.04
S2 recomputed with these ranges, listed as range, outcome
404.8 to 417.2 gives 6.06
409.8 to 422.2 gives 6.06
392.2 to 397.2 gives 5.49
